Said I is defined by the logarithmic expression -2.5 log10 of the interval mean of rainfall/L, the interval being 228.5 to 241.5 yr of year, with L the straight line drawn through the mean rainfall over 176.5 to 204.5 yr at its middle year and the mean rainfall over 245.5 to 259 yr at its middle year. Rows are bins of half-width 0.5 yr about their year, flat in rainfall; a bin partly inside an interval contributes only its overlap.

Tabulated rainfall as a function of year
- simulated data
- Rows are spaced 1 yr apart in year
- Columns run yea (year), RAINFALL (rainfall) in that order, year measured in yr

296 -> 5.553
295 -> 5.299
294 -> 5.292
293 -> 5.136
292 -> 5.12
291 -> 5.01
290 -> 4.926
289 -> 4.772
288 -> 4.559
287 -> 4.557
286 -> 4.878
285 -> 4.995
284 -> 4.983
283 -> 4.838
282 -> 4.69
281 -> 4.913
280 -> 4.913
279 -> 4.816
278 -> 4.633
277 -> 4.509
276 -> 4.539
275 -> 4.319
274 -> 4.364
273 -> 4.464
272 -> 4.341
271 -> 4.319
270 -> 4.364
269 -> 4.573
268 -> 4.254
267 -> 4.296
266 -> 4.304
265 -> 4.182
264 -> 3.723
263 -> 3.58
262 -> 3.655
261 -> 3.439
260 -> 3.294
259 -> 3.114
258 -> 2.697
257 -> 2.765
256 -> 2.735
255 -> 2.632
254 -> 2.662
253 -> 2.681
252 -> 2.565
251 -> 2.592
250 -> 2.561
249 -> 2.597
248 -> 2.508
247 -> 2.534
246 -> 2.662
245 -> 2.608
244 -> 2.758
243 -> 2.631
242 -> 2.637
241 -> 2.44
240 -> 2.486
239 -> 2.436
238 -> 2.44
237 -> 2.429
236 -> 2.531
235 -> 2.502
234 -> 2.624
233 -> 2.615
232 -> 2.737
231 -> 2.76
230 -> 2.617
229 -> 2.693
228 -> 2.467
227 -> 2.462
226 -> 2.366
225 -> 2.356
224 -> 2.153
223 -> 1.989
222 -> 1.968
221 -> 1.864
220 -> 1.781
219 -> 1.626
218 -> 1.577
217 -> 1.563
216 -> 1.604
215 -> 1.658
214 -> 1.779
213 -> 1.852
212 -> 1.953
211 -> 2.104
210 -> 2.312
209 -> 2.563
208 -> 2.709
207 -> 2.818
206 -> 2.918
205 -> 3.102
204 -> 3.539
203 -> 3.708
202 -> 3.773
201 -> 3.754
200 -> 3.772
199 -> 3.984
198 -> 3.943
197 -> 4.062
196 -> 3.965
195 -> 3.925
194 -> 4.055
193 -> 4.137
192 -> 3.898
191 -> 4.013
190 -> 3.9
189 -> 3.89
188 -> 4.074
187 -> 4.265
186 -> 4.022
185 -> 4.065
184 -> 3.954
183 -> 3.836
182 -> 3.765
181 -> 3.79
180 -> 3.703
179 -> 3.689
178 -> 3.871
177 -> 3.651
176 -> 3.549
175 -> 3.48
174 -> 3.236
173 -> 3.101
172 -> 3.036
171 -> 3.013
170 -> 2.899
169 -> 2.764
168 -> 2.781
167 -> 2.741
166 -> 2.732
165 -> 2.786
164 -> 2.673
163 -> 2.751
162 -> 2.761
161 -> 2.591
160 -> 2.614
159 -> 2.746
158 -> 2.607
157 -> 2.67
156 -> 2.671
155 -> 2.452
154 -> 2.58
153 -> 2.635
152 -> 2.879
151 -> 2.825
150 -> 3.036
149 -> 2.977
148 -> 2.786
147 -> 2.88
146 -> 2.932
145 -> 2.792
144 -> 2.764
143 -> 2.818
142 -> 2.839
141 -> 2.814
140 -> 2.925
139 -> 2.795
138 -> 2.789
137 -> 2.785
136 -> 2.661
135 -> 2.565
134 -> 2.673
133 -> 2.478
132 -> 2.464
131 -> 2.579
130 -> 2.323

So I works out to 0.17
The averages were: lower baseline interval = 3.89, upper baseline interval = 2.65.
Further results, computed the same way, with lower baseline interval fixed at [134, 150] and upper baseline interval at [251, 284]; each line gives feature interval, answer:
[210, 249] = 0.488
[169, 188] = -0.149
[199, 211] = 0.063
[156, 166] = 0.110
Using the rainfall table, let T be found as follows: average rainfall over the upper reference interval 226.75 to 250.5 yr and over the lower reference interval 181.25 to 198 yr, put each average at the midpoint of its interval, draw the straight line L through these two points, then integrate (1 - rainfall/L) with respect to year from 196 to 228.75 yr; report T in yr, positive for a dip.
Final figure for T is 7.6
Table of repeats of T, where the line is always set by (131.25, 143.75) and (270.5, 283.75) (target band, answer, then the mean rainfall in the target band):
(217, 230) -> 5.9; 2.11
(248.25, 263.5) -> 5.0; 2.9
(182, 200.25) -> -2.9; 3.98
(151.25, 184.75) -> 0.8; 3.07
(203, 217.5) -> 5.2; 2.37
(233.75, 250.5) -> 6.4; 2.55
